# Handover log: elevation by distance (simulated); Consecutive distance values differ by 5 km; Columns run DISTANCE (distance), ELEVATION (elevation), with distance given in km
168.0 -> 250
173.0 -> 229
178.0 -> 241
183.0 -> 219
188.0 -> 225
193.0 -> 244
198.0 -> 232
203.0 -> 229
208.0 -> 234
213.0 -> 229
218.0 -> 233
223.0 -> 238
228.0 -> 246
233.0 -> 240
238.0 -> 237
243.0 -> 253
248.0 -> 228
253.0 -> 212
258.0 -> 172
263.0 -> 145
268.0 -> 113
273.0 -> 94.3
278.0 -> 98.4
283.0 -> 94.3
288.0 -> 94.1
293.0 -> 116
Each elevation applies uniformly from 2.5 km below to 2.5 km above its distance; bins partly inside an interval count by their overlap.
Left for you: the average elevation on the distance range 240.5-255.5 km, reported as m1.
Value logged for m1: 231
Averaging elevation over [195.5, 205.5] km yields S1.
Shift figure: 230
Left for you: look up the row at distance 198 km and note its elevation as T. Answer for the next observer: 232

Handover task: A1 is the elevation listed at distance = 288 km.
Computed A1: 94.1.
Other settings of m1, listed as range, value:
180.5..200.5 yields 230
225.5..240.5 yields 241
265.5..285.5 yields 100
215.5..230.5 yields 239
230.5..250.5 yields 240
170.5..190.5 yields 228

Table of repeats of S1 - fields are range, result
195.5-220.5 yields 231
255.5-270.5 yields 143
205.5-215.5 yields 232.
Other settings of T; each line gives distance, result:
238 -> 237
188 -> 225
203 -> 229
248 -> 228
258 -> 172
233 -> 240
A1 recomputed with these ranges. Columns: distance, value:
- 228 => 246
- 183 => 219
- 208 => 234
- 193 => 244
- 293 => 116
